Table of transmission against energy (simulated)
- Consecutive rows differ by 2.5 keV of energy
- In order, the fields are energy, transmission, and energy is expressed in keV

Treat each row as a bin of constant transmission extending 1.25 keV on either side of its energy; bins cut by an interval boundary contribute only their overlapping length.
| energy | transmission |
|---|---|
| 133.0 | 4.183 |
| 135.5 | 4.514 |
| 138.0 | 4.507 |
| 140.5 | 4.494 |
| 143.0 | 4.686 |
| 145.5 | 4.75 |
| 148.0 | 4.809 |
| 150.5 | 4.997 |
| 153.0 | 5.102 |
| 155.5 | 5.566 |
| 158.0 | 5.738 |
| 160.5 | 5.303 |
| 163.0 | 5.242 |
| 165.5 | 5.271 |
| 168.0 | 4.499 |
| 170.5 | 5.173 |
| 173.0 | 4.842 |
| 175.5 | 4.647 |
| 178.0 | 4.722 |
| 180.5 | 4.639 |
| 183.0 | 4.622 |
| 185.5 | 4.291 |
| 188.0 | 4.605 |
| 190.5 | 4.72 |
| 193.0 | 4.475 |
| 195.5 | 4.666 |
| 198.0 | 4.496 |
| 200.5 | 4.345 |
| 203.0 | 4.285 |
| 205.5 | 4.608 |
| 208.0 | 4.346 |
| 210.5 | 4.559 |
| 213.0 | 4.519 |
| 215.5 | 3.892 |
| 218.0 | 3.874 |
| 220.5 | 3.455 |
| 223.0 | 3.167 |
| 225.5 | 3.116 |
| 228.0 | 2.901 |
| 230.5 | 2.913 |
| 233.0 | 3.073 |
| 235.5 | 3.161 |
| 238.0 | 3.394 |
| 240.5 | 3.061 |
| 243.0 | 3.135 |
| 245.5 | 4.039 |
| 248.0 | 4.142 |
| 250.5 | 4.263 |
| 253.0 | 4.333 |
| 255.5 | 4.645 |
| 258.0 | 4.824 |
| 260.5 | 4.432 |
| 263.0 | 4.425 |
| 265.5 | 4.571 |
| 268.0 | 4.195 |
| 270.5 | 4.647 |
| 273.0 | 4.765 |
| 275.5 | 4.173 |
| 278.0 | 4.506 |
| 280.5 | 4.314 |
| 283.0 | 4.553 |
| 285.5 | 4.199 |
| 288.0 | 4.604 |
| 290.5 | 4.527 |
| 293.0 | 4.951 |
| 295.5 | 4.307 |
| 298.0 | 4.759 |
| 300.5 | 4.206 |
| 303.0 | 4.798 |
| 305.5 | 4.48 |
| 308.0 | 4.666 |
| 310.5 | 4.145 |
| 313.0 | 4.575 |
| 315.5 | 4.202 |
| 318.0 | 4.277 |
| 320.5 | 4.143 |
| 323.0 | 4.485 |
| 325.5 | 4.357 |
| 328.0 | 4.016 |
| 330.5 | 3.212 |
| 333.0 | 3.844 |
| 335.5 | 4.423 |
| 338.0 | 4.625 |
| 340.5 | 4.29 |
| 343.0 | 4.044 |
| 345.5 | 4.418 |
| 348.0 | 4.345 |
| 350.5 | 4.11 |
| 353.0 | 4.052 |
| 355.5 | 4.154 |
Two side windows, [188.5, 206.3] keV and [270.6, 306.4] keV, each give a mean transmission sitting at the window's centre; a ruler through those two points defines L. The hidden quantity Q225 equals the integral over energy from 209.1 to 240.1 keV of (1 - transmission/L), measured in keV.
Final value 7.0 keV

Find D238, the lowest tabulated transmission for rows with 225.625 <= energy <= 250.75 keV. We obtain 2.901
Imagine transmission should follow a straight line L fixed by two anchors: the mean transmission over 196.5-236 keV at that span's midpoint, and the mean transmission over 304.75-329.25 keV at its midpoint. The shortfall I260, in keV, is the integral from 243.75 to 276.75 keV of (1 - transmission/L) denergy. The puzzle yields -2.9 keV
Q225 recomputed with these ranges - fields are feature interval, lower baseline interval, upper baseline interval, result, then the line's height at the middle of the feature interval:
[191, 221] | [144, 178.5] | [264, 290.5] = 3.1 keV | 4.82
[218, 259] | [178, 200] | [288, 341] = 8.0 keV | 4.48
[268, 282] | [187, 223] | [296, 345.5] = -0.5 keV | 4.3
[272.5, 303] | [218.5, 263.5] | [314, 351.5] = -4.3 keV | 3.94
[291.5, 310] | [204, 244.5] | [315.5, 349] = -2.6 keV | 4.01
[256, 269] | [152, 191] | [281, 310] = 0.4 keV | 4.64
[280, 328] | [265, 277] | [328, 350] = -1.5 keV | 4.31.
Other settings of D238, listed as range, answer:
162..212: 4.285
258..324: 4.143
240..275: 3.061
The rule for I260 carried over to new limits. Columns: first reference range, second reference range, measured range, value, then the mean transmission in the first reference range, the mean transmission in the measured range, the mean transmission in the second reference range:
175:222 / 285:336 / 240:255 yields 1.6 keV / 4.4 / 3.91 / 4.34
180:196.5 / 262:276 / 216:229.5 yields 3.6 keV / 4.57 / 3.33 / 4.48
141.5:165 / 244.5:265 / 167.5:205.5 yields 2.2 keV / 5.13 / 4.6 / 4.4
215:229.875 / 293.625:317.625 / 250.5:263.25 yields -2.3 keV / 3.36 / 4.51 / 4.47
